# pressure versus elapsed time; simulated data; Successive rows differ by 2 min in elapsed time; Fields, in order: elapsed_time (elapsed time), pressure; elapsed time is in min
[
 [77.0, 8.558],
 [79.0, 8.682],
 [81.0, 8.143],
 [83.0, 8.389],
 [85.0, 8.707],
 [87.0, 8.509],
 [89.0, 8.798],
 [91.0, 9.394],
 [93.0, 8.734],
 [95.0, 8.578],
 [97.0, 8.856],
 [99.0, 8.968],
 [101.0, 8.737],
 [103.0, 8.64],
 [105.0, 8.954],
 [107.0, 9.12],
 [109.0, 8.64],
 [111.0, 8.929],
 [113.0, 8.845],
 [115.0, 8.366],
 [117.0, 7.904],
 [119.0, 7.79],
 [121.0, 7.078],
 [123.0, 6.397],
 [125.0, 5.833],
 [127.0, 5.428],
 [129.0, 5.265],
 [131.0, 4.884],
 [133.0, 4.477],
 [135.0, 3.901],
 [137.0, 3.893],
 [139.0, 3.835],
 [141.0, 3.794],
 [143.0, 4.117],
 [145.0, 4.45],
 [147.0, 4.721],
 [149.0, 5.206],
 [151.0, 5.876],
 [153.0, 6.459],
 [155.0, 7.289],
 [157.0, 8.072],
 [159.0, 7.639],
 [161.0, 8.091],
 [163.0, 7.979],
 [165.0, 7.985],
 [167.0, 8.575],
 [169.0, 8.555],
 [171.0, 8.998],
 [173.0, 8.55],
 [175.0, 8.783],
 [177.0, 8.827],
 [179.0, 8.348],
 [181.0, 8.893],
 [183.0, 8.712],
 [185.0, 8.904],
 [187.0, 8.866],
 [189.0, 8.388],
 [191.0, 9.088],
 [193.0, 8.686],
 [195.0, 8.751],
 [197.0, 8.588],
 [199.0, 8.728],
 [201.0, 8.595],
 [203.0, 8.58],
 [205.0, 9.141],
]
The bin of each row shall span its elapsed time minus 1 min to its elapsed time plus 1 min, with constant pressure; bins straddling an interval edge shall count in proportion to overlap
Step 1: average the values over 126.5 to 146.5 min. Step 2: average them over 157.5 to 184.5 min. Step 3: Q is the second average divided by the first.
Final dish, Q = 1.93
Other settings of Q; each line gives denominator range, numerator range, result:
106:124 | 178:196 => 1.08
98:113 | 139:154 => 0.55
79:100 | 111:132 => 0.79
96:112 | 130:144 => 0.47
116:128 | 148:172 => 1.12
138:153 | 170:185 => 1.86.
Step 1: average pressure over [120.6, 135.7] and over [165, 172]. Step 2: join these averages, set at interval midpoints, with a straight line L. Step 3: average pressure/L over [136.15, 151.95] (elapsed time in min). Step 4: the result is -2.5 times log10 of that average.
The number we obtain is 0.431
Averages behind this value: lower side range 5.37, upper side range 8.61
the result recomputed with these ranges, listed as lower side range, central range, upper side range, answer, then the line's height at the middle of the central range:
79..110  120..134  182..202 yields 0.48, 8.74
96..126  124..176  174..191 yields 0.34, 8.49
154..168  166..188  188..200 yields -0.05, 8.31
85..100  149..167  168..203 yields 0.19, 8.75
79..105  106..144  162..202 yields 0.36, 8.69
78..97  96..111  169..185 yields -0.02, 8.68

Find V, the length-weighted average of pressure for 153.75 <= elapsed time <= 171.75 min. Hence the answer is 8.1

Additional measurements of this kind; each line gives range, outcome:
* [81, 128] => 8.24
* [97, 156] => 6.52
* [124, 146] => 4.53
